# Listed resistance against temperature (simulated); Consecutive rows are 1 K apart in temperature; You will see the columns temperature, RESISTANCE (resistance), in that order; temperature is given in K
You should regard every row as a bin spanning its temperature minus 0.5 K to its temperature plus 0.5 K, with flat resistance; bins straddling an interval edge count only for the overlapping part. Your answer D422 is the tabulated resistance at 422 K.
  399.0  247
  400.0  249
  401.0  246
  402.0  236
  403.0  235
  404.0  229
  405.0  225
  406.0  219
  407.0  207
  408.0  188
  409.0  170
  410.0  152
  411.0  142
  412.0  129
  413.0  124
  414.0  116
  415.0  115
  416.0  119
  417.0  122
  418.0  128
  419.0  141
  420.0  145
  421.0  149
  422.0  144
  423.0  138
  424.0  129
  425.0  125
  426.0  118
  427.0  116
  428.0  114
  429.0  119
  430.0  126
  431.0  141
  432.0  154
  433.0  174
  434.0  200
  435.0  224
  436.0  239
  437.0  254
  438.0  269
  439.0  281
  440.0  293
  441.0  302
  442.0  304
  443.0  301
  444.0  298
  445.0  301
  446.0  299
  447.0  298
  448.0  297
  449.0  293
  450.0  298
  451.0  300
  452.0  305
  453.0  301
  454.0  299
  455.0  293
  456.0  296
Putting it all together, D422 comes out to 144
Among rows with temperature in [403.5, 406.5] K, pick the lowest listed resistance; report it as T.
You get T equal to 219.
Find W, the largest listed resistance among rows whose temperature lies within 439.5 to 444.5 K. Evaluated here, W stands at 304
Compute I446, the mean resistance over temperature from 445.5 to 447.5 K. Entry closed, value 298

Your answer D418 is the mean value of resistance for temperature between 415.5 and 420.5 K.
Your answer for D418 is 131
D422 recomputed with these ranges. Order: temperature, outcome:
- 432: 154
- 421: 149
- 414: 116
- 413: 124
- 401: 246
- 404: 229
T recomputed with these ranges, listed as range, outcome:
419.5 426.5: 118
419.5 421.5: 145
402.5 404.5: 229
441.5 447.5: 298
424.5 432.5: 114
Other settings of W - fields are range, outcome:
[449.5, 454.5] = 305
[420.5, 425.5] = 149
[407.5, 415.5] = 188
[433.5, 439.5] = 281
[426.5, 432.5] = 154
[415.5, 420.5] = 145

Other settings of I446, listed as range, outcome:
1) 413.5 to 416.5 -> 117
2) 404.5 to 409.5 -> 202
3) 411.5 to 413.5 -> 126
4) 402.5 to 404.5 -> 232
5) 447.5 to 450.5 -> 296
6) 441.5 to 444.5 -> 301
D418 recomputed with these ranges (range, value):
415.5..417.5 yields 120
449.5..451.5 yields 299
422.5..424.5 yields 134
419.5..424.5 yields 141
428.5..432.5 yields 135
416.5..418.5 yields 125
